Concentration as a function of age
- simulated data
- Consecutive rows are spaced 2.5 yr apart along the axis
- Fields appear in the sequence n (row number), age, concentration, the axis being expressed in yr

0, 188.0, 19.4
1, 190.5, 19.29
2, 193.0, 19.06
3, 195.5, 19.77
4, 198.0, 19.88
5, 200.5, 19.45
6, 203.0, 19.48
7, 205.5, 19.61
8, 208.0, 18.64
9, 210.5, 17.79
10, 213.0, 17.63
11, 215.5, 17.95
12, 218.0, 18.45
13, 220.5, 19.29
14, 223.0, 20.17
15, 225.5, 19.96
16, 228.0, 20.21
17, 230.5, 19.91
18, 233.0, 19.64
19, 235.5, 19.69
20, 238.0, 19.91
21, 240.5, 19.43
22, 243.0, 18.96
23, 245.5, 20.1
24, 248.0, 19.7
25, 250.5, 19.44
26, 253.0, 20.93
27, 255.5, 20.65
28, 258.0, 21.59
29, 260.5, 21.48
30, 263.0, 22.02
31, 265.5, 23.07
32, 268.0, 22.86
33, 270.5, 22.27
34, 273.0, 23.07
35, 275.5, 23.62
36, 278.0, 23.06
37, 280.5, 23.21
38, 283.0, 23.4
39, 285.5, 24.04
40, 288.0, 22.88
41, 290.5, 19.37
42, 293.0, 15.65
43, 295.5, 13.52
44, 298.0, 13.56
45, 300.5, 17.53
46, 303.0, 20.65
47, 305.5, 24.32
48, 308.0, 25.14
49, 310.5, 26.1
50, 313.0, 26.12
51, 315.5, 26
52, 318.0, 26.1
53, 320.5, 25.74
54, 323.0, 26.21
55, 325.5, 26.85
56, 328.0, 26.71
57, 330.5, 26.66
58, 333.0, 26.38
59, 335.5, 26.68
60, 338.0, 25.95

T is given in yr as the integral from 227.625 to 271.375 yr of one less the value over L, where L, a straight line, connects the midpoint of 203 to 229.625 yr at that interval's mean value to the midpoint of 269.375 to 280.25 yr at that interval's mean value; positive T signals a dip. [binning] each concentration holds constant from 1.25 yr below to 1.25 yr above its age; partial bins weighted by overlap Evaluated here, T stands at 1.32 yr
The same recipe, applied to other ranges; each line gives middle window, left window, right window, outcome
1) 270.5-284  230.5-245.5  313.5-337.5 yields -0.33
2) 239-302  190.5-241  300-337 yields 5.06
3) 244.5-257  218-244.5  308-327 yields 0.55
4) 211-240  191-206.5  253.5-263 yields 1.47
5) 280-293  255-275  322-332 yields 1.01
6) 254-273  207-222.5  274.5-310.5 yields -2.00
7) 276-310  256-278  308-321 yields 5.10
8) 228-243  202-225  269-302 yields -0.31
